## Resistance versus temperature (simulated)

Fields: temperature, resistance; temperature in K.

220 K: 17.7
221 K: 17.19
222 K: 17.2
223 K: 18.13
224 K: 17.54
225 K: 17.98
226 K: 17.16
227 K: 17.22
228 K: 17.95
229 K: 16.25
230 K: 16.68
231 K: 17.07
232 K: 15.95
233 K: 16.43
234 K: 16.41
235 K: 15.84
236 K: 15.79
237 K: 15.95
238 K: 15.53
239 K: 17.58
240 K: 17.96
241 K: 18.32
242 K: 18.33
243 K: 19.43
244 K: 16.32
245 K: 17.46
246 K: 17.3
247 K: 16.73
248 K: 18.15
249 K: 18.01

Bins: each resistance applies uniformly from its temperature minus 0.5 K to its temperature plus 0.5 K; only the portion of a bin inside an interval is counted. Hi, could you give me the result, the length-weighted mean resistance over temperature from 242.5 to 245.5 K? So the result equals 17.7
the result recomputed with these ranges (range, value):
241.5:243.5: 18.9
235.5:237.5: 15.9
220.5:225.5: 17.6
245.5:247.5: 17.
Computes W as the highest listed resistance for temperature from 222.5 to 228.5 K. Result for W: 18.13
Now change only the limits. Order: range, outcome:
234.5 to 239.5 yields 17.58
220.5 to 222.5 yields 17.2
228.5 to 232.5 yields 17.07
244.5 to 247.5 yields 17.46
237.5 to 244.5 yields 19.43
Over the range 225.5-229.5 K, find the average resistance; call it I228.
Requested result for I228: 17.1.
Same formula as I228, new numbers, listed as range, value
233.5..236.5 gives 16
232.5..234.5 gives 16.4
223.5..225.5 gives 17.8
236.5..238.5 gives 15.7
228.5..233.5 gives 16.5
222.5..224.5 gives 17.8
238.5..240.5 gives 17.8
